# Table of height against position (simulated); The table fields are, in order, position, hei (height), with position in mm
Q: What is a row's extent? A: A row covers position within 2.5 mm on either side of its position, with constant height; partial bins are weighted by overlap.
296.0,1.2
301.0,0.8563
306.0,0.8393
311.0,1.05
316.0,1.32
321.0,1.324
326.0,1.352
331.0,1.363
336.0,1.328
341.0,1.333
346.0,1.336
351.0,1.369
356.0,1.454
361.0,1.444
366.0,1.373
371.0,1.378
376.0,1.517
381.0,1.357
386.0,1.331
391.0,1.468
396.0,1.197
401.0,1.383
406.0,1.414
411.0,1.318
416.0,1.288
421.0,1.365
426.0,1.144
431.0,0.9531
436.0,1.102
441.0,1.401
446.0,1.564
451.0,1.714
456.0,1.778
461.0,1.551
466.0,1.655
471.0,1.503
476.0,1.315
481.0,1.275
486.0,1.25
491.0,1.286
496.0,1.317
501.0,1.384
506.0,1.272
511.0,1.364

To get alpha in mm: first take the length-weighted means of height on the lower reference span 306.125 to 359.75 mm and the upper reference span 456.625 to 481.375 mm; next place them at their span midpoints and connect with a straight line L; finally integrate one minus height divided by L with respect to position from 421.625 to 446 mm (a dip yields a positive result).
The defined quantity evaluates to 4.1 mm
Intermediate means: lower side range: 1.3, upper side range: 1.5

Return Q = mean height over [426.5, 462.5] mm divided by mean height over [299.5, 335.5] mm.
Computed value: 1.21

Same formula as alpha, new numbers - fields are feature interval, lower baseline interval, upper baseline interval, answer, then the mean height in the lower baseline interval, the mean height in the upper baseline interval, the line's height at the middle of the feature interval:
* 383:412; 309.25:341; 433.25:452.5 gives 0.5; 1.3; 1.42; 1.38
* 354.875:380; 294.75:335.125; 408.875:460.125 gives -3.4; 1.17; 1.37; 1.26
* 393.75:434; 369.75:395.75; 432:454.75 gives 4.4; 1.39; 1.43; 1.41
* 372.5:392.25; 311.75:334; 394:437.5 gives -2.2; 1.32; 1.24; 1.27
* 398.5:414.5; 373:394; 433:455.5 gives 0.7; 1.41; 1.46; 1.43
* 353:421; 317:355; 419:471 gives 0.3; 1.35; 1.43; 1.38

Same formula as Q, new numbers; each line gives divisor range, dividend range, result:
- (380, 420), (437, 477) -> 1.15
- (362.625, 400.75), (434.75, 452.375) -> 1.06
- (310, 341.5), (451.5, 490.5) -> 1.13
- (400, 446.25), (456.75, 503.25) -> 1.10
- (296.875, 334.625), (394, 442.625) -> 1.08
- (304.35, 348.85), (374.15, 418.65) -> 1.08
